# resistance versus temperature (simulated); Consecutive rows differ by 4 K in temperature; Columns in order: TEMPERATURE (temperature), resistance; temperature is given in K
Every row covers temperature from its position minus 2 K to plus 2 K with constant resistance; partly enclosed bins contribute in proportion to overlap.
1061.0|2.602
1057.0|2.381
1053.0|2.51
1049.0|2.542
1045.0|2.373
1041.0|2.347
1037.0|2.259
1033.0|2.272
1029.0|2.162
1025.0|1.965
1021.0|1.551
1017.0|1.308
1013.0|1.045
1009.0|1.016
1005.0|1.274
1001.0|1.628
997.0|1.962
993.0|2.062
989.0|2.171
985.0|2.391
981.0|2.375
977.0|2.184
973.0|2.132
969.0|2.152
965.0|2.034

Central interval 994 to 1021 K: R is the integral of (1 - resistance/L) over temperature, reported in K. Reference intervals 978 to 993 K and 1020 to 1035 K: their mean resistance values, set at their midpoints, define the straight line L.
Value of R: 9.2 K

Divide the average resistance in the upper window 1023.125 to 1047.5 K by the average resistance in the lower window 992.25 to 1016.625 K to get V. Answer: 1.54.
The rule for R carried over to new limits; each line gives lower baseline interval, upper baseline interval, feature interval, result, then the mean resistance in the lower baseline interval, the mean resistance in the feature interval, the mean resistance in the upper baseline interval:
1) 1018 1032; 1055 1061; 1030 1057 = -2.2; 1.88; 2.38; 2.45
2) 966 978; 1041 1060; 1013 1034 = 5.3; 2.14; 1.75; 2.45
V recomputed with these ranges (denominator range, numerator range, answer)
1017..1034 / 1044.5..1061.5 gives 1.31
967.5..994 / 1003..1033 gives 0.69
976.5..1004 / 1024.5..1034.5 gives 1.04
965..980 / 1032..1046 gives 1.07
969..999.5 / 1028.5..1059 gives 1.09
